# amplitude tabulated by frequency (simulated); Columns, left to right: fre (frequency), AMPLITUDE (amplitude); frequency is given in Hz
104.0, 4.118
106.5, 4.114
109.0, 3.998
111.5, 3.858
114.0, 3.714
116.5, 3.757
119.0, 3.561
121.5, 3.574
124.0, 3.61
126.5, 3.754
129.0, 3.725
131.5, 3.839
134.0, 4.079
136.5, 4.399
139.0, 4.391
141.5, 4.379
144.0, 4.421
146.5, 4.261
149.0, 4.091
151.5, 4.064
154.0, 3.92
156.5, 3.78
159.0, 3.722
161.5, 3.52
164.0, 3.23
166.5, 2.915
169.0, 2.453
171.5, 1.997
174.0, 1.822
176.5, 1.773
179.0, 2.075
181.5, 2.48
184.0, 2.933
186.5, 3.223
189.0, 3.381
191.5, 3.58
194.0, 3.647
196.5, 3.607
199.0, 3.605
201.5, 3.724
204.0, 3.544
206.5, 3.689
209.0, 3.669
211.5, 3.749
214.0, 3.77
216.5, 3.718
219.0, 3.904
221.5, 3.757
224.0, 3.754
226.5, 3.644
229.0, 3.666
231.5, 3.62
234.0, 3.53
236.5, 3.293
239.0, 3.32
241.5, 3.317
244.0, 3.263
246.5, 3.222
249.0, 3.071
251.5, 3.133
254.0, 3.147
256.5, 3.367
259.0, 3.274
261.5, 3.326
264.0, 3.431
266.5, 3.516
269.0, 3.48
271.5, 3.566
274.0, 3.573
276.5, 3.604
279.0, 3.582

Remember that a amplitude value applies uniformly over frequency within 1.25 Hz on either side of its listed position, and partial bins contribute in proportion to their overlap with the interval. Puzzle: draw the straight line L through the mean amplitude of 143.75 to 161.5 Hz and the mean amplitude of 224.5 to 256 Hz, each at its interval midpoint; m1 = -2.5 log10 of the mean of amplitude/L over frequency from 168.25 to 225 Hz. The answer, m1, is 0.136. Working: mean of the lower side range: 3.98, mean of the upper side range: 3.36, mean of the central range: 3.22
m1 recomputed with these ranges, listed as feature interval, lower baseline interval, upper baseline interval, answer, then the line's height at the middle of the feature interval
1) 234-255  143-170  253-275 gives 0.07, 3.46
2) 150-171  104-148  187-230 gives 0.13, 3.84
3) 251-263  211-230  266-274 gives 0.10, 3.59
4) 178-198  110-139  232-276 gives 0.15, 3.6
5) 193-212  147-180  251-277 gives -0.14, 3.2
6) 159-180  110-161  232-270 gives 0.42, 3.76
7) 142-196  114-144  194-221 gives 0.18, 3.81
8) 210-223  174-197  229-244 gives -0.18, 3.21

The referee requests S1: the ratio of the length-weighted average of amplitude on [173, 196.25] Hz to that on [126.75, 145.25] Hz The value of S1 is 0.68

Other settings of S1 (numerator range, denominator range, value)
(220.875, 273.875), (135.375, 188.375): 1.03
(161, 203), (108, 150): 0.74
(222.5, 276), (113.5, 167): 0.88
